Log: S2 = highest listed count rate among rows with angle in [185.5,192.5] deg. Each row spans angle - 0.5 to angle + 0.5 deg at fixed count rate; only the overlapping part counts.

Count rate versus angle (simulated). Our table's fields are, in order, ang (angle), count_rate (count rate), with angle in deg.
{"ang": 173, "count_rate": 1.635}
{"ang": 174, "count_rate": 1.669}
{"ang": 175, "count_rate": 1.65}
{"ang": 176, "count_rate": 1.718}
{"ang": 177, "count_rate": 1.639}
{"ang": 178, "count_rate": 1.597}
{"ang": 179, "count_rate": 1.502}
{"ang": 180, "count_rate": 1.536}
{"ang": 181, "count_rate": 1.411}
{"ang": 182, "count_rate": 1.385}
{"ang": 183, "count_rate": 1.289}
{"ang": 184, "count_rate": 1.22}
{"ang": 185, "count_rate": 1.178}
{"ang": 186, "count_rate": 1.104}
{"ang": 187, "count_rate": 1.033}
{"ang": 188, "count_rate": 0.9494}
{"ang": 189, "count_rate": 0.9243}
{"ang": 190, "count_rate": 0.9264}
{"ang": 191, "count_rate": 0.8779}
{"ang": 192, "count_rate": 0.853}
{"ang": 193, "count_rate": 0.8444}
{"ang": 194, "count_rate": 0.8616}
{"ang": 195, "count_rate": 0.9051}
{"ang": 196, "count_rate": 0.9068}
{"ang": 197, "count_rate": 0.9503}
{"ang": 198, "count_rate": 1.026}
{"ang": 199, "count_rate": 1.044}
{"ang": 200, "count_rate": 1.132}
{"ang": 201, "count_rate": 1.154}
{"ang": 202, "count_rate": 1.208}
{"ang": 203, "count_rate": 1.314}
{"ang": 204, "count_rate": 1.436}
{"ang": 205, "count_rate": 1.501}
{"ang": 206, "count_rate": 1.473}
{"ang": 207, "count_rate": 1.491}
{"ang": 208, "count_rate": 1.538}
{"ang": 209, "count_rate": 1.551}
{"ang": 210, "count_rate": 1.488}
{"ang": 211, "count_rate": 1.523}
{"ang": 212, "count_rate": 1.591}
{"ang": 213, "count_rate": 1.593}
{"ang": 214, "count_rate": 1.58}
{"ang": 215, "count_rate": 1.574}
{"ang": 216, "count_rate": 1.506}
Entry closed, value 1.104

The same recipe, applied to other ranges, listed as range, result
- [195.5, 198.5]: 1.026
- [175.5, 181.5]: 1.718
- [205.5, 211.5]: 1.551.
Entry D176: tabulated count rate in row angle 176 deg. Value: 1.718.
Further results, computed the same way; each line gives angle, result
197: 0.9503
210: 1.488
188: 0.9494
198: 1.026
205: 1.501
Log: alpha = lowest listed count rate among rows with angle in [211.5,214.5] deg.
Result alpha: 1.58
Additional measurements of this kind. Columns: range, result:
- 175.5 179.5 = 1.502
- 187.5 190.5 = 0.9243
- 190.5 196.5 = 0.8444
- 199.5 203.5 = 1.132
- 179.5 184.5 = 1.22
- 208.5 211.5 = 1.488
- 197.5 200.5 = 1.026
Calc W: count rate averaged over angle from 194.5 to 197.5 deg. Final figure 0.921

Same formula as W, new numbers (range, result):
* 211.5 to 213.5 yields 1.59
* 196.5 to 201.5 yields 1.06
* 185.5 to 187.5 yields 1.07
